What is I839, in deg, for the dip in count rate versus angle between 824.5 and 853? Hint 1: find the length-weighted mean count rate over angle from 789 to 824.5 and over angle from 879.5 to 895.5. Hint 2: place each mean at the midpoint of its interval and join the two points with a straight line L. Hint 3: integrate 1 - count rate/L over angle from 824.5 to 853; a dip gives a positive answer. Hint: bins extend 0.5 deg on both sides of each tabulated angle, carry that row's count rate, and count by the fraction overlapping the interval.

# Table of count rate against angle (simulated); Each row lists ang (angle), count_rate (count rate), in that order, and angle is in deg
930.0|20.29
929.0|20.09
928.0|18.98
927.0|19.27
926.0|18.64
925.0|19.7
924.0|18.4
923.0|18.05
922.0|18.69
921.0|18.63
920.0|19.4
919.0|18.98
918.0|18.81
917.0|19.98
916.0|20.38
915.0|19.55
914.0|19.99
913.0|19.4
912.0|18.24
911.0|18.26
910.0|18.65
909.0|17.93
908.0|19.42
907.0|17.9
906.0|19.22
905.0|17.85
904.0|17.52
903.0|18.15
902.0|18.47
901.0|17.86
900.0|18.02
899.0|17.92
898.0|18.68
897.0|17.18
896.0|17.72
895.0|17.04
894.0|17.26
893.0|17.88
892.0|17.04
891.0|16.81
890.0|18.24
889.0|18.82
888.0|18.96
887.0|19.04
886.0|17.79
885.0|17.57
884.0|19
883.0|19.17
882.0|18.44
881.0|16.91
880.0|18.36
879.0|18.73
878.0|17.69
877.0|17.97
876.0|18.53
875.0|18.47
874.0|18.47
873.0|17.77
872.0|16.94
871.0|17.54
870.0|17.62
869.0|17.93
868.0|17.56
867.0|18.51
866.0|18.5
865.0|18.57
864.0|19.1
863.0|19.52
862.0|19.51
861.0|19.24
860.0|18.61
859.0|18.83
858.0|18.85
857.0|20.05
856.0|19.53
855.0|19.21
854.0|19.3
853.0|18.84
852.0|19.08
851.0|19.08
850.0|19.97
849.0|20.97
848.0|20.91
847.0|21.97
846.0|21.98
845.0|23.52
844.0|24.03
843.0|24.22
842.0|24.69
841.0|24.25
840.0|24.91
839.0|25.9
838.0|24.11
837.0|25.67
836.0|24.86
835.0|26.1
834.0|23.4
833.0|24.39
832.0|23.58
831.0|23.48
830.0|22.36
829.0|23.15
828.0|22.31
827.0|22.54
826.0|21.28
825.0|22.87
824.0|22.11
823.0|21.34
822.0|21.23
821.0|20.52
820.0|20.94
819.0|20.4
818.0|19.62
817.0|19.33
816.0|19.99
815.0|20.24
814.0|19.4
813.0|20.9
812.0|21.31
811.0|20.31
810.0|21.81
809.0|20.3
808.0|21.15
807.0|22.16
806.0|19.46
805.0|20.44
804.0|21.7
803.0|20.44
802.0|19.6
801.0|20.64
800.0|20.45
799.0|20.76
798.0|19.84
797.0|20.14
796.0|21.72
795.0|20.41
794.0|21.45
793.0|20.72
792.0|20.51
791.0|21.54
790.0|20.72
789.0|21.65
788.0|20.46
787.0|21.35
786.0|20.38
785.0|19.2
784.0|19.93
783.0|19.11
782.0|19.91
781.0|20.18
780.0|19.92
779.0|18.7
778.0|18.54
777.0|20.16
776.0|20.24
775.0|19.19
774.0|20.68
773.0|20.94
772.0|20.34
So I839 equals -4.9 deg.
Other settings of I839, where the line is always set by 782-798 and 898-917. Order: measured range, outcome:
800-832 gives -1.54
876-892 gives 0.69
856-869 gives 0.33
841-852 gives -1.37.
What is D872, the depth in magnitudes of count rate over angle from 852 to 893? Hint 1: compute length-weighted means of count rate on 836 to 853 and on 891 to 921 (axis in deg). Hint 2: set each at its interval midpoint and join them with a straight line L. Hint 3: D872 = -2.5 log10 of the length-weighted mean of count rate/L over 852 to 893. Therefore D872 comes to 0.13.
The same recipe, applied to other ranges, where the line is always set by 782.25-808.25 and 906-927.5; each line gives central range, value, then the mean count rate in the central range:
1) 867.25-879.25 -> 0.09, 17.9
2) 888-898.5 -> 0.09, 17.7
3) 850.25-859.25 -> 0.03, 19.2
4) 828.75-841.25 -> -0.21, 24.3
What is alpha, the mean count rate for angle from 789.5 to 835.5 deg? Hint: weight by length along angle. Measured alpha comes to 21.3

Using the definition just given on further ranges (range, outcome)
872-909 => 18.1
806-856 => 21.9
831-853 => 23.1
